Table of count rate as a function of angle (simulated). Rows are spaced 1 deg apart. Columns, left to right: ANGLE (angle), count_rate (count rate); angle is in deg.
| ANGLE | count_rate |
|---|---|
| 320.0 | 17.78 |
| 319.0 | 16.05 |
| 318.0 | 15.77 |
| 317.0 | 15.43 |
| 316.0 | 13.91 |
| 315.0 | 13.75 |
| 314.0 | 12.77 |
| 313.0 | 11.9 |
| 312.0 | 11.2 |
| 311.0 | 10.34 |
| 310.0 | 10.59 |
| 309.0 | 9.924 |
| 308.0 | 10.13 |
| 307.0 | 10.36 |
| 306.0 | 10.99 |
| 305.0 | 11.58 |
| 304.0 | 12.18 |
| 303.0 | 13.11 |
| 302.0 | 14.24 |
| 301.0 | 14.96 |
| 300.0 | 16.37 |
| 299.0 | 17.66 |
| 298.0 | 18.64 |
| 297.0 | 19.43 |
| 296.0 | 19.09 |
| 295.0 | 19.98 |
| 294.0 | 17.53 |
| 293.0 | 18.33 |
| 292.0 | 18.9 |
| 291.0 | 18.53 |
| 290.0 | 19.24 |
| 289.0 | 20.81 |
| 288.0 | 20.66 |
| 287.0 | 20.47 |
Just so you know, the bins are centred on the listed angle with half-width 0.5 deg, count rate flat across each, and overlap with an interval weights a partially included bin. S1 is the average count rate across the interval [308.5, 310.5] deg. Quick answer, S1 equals 10.3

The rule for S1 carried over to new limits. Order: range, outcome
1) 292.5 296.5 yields 18.7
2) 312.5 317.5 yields 13.6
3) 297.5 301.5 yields 16.9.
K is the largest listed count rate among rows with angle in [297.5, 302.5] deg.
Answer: 18.64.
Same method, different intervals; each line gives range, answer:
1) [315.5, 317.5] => 15.43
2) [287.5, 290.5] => 20.81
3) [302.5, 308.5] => 13.11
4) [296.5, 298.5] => 19.43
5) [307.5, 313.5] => 11.9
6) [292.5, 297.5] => 19.98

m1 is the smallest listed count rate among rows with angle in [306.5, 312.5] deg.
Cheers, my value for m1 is 9.924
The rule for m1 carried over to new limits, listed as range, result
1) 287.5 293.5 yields 18.33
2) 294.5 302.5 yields 14.24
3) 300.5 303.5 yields 13.11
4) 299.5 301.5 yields 14.96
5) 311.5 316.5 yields 11.2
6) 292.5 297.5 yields 17.53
